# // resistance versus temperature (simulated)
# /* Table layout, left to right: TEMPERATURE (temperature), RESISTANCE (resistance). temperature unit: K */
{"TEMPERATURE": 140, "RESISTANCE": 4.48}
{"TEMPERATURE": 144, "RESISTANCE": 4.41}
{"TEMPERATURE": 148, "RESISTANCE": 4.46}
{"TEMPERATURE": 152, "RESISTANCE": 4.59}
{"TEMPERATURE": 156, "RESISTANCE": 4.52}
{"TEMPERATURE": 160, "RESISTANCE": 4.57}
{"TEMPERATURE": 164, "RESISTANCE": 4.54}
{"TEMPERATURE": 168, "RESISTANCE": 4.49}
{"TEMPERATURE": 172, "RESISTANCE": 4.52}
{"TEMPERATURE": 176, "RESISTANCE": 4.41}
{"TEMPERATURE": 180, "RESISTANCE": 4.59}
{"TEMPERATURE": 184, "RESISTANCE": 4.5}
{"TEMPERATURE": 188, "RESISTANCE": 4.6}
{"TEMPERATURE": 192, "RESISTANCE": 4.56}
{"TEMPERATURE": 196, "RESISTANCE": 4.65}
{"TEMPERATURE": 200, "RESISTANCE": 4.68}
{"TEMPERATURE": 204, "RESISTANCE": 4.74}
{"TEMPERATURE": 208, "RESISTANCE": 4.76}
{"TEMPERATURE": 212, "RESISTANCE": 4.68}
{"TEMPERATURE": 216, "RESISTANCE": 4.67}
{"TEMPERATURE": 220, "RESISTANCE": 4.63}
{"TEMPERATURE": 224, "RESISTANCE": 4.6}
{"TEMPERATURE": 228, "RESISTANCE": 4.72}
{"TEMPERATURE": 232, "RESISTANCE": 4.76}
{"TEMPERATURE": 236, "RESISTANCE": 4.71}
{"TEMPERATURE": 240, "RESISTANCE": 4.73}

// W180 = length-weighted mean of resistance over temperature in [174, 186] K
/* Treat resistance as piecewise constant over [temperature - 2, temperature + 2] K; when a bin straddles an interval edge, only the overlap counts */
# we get 4.5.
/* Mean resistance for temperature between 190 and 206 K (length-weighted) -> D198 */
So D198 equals 4.66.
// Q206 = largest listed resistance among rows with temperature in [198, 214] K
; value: 4.76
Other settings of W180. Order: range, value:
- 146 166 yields 4.54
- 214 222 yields 4.65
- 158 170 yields 4.53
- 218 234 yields 4.68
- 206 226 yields 4.67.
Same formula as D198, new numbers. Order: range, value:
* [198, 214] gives 4.71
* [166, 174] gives 4.5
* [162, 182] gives 4.51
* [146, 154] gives 4.53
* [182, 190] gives 4.55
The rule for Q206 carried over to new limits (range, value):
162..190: 4.6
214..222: 4.67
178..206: 4.74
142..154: 4.59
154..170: 4.57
